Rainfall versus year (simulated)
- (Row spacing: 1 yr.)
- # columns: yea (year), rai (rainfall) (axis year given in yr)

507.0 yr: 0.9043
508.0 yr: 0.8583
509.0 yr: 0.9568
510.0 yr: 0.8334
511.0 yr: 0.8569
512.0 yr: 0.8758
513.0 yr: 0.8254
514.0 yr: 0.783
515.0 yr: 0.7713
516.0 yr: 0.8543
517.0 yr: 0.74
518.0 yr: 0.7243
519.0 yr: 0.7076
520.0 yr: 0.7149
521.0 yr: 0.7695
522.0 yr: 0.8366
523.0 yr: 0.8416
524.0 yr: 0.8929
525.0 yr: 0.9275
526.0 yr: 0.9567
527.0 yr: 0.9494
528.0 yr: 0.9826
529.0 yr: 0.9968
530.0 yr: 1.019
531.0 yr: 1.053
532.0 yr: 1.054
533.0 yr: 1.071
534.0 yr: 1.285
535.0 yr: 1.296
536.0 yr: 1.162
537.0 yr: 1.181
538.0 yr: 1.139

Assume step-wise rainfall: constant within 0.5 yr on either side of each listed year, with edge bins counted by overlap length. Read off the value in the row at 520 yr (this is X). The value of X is 0.7149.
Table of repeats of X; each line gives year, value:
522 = 0.8366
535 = 1.296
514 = 0.783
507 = 0.9043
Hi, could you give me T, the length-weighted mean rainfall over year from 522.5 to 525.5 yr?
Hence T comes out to 0.887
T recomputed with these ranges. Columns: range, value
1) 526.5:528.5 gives 0.966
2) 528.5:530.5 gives 1.01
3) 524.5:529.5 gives 0.963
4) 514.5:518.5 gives 0.772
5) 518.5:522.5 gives 0.757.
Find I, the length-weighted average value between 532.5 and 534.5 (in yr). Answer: 1.18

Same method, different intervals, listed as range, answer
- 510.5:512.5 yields 0.866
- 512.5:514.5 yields 0.804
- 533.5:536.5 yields 1.25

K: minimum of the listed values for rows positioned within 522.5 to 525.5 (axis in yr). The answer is 0.8416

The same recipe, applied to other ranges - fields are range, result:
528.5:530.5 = 0.9968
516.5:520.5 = 0.7076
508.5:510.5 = 0.8334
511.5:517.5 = 0.74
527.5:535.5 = 0.9826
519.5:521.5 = 0.7149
